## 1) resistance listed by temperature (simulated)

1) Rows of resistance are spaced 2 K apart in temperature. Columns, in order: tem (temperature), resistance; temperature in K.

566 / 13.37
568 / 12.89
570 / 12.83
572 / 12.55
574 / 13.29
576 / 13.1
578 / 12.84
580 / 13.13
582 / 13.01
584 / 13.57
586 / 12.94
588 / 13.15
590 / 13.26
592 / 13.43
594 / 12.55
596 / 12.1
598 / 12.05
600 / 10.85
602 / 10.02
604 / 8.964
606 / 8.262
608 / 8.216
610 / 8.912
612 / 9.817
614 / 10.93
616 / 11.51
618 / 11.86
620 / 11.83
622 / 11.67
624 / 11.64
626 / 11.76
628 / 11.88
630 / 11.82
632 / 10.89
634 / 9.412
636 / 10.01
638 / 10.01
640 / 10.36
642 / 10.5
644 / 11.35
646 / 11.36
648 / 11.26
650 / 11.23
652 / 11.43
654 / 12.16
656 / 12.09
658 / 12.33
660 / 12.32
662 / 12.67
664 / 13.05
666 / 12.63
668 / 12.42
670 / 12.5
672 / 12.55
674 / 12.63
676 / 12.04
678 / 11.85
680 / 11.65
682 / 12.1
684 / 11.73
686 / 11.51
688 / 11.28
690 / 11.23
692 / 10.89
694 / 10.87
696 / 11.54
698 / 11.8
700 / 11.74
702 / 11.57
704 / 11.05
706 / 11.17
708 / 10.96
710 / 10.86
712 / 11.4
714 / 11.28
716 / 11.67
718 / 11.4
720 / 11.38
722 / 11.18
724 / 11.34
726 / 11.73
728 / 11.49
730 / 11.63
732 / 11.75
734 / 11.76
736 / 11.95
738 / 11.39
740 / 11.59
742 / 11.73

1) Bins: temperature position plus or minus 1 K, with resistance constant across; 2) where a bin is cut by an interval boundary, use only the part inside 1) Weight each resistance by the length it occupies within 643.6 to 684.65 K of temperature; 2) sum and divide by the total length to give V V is 12.1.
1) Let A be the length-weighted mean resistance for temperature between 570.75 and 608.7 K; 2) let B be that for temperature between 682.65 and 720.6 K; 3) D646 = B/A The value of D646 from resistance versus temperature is 0.9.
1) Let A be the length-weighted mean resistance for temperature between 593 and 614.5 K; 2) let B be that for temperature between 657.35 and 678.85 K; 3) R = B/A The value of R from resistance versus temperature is 1.22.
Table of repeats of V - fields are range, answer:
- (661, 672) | 12.6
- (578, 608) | 11.9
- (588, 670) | 11.3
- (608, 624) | 10.8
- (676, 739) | 11.5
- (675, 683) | 11.9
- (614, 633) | 11.6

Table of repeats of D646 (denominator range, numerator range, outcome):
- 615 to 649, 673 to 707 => 1.04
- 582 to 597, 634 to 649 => 0.82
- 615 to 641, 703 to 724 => 1.01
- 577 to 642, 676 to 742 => 1.01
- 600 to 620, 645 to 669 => 1.21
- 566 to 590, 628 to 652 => 0.83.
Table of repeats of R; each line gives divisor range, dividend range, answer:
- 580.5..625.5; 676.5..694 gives 1.01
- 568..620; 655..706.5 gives 1.01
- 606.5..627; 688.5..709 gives 1.05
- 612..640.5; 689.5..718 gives 1.02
